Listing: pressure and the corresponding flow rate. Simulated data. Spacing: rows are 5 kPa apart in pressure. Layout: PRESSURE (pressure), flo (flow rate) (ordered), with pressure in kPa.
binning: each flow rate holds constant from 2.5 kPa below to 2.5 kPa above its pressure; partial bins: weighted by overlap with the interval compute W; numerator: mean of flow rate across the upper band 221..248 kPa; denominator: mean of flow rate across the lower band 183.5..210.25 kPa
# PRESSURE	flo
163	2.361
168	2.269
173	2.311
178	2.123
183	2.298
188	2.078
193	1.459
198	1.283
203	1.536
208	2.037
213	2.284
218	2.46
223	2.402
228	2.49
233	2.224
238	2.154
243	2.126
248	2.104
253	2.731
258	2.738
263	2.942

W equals 1.3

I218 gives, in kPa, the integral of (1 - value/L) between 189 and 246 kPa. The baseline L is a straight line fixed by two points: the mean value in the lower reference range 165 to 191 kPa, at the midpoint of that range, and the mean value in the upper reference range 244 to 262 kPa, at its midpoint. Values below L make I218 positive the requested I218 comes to 8.1 kPa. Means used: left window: 2.2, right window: 2.53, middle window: 2.04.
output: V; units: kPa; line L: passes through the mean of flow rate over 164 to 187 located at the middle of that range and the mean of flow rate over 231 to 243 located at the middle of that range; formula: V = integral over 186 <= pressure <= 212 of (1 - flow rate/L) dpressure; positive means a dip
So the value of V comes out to 6.01 kPa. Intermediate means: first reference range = 2.25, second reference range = 2.17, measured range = 1.71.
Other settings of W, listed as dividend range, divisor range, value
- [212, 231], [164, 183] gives 1.07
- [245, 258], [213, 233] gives 1.03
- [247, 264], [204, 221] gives 1.20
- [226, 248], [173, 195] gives 1.09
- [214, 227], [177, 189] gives 1.11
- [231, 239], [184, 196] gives 1.21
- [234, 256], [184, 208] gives 1.36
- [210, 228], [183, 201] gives 1.40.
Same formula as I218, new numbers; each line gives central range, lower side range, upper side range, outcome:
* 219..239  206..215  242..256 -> -0.8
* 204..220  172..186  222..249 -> 0.4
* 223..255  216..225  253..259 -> 3.5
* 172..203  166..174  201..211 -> 3.0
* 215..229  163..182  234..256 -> -1.0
